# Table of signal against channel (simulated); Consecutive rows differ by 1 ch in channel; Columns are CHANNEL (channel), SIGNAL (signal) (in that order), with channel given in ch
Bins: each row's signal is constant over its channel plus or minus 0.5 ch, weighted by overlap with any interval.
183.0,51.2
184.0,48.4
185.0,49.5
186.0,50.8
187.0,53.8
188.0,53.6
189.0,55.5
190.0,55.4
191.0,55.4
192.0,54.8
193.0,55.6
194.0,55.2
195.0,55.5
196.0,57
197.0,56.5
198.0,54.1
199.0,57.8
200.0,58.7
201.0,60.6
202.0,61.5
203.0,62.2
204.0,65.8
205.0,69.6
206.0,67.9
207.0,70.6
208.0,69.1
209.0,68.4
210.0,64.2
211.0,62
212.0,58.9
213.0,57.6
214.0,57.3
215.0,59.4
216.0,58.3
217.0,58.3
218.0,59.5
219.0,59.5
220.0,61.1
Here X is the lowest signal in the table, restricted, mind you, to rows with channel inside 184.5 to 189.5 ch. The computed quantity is 49.5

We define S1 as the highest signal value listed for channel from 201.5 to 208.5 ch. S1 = 70.6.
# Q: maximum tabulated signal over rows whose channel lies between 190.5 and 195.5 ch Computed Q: 55.6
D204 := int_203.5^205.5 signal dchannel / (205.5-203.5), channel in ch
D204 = 67.7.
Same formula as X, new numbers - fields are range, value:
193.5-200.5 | 54.1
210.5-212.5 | 58.9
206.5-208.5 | 69.1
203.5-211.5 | 62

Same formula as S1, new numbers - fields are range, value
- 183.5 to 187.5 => 53.8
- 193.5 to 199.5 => 57.8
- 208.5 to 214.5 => 68.4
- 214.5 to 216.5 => 59.4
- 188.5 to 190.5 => 55.5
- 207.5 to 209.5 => 69.1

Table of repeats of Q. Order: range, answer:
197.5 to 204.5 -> 65.8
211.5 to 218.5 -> 59.5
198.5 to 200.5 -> 58.7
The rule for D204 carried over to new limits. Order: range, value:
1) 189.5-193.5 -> 55.3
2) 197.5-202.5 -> 58.5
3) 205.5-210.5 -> 68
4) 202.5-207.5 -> 67.2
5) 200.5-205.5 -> 63.9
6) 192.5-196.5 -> 55.8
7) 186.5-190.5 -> 54.6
